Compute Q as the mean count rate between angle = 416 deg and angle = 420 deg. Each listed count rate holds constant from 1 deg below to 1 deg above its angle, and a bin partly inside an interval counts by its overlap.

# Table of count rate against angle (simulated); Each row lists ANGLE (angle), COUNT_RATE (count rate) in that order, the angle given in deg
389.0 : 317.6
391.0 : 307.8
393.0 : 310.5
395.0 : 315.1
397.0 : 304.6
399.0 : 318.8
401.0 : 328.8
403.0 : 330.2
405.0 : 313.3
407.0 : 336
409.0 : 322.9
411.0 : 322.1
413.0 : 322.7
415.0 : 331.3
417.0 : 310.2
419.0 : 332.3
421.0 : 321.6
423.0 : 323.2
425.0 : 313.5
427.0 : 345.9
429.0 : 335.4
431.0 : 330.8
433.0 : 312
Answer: 321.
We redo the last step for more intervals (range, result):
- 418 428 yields 327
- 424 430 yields 332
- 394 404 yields 320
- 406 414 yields 326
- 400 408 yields 327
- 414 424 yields 324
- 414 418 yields 321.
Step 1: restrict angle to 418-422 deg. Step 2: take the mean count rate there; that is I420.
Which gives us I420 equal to 327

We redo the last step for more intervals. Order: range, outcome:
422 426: 318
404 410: 324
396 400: 312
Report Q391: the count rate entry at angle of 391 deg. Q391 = 307.8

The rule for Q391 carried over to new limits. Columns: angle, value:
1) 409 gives 322.9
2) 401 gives 328.8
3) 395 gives 315.1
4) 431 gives 330.8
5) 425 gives 313.5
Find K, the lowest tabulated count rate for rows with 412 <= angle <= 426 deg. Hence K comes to 310.2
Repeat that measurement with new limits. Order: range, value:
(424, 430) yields 313.5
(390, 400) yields 304.6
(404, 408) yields 313.3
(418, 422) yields 321.6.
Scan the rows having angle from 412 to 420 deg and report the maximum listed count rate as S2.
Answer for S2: 332.3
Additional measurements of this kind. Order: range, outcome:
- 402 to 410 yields 336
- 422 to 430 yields 345.9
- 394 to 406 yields 330.2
